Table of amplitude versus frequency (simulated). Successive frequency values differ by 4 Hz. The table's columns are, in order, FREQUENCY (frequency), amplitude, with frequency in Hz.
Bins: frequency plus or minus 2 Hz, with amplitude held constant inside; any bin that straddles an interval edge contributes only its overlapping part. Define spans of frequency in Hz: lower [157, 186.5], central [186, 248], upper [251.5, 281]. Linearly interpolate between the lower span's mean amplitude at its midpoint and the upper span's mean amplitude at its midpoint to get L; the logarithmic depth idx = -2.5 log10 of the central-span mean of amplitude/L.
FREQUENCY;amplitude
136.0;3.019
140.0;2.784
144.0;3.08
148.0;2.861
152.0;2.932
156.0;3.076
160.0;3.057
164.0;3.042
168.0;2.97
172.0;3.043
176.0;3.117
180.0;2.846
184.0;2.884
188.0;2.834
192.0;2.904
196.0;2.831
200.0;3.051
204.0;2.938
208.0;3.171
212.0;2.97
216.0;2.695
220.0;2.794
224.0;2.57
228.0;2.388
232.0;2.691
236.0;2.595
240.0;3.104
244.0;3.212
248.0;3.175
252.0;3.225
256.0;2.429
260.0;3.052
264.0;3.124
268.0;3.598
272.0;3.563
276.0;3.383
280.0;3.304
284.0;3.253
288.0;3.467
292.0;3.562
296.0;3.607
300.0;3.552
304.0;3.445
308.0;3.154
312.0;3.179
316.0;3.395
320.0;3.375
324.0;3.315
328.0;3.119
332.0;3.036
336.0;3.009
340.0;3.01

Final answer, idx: 0.09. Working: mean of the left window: 2.99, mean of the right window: 3.21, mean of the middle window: 2.86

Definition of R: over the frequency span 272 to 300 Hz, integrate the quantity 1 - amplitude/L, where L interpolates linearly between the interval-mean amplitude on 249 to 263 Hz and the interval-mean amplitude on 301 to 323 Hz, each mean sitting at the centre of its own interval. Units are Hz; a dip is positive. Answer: -2.71 Hz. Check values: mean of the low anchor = 2.94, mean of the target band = 3.45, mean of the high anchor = 3.32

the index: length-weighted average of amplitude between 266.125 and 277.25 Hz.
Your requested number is 3.52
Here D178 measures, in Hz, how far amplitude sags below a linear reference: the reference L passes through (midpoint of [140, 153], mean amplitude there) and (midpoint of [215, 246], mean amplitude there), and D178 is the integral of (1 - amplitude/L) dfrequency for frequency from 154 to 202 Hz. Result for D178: -1.7 Hz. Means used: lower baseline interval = 2.93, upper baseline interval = 2.76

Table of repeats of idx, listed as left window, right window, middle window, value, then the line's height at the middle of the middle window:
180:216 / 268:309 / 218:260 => 0.12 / 3.16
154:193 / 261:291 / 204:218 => 0.06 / 3.13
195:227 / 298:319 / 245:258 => 0.04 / 3.06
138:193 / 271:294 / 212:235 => 0.20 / 3.19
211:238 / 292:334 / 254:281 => -0.08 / 2.99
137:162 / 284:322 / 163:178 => -0.01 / 3.03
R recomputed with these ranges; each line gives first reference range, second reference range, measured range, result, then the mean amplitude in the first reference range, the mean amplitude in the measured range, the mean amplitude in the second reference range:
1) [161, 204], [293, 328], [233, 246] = 0.8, 2.95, 2.95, 3.37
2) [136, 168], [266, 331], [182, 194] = 0.8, 2.98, 2.87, 3.39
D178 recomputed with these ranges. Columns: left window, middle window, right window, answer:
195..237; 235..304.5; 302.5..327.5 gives -4.4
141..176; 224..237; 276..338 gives 2.5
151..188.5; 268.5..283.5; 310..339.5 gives -1.4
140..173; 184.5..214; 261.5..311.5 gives 1.7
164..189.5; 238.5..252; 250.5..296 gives 0.1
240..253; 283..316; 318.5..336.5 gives -2.3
